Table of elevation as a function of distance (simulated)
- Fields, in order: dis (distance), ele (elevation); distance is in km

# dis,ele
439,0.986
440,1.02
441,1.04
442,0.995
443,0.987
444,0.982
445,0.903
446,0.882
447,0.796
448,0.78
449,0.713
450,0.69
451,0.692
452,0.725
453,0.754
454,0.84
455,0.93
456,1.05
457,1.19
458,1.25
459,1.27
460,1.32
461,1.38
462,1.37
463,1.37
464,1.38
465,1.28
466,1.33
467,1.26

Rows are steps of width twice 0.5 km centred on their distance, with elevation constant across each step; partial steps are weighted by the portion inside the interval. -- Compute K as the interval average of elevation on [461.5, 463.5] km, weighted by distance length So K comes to 1.37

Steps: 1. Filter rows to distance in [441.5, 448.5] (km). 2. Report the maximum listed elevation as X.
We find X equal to 0.995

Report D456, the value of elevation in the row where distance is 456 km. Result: 1.05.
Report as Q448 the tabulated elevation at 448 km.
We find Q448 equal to 0.78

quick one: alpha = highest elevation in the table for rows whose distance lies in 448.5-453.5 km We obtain 0.754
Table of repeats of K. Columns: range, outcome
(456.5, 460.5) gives 1.26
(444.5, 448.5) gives 0.84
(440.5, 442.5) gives 1.02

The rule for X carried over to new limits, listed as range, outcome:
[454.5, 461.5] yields 1.38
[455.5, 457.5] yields 1.19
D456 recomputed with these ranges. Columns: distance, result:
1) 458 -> 1.25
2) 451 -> 0.692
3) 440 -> 1.02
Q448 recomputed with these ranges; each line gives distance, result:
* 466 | 1.33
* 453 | 0.754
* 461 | 1.38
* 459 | 1.27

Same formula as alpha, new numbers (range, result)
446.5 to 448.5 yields 0.796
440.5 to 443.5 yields 1.04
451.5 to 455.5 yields 0.93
